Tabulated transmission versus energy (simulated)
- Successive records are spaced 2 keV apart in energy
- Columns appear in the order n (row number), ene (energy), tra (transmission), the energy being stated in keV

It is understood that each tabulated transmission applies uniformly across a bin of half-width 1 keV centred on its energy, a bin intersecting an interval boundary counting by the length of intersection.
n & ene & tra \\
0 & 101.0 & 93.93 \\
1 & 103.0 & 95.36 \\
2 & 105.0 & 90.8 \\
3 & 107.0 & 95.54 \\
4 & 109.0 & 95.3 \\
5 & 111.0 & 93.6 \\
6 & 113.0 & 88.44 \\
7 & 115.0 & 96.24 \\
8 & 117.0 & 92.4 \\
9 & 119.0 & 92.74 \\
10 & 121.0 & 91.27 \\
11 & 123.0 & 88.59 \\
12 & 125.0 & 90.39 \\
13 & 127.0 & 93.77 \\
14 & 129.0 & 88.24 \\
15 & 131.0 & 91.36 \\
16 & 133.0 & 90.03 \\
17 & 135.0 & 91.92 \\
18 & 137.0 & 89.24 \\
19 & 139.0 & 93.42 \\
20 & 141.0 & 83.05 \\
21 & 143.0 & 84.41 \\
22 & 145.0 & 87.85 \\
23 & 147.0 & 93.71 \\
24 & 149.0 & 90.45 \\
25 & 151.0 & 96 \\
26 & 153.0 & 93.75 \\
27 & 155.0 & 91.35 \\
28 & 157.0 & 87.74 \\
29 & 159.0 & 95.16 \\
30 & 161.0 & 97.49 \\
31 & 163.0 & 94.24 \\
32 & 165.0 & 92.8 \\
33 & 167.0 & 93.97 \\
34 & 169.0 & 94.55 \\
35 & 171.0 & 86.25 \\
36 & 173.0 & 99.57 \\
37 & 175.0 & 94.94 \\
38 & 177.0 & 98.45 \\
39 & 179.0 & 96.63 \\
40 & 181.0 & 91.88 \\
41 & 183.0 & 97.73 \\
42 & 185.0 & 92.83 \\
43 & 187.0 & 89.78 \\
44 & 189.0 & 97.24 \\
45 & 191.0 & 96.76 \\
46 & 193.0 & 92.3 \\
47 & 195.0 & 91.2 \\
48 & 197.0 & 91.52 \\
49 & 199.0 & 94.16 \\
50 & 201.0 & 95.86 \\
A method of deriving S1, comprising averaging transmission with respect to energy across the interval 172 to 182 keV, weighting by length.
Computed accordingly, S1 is 96.3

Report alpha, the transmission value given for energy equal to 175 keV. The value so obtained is 94.94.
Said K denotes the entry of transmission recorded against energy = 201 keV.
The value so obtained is 95.86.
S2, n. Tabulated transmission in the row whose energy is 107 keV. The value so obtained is 95.54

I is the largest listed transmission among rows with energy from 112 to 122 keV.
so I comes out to 96.24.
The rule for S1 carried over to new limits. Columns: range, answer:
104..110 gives 93.9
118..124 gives 90.9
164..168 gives 93.4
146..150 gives 92.1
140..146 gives 85.1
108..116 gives 93.4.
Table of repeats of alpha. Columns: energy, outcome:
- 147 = 93.71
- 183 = 97.73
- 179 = 96.63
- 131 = 91.36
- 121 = 91.27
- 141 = 83.05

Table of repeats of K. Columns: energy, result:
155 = 91.35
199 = 94.16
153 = 93.75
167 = 93.97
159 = 95.16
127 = 93.77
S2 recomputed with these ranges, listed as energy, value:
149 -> 90.45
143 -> 84.41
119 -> 92.74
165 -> 92.8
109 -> 95.3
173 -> 99.57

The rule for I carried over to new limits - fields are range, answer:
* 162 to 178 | 99.57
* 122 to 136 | 93.77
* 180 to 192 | 97.73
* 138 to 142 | 93.42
